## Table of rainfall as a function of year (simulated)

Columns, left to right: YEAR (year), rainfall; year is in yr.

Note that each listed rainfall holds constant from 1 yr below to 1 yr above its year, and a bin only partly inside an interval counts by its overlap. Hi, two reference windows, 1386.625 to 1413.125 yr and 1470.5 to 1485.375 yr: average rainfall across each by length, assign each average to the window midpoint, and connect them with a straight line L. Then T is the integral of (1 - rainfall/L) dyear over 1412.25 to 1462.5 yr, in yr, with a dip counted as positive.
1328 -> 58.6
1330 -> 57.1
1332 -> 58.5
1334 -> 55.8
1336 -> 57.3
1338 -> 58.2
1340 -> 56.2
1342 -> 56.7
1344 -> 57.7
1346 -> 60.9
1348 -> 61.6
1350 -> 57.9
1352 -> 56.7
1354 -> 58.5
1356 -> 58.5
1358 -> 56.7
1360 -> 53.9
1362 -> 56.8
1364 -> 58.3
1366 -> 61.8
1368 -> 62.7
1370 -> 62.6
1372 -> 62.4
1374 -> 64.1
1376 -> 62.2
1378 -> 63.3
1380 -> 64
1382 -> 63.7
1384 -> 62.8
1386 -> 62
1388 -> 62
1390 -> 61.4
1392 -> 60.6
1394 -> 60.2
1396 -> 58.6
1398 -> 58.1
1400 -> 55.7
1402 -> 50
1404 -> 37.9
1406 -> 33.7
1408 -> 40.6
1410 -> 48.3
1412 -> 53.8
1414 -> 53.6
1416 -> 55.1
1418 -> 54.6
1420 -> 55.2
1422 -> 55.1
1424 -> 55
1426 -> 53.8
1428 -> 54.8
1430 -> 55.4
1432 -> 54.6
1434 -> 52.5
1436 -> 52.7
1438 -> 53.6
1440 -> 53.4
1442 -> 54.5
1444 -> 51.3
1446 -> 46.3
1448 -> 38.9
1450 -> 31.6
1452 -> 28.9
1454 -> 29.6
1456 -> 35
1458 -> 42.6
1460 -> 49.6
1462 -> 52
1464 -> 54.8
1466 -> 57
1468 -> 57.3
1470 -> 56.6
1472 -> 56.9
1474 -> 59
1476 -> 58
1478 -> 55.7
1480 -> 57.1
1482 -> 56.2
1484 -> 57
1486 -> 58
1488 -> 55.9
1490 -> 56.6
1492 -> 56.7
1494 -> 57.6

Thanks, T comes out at 5.3 yr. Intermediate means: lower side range 52.5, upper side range 57.1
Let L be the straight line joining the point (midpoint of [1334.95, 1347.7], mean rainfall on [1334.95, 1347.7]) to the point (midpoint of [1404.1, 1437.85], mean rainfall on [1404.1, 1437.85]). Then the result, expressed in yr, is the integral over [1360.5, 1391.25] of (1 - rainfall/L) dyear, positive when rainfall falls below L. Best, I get -3.7 yr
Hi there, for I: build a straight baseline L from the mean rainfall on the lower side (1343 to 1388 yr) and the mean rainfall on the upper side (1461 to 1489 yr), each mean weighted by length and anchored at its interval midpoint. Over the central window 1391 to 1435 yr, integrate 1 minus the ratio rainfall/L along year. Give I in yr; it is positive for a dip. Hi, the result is 4.6 yr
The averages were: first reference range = 60.4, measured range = 52.6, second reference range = 56.5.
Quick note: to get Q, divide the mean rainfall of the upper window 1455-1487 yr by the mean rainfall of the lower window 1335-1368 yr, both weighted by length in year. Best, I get 0.9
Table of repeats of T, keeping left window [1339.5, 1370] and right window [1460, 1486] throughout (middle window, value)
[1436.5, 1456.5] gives 4.9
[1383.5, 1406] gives 0.7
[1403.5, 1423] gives 2.8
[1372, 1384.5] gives -1.1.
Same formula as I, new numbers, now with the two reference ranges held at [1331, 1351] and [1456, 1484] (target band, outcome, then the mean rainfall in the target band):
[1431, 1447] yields 0.8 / 52.4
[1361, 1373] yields -0.7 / 60.8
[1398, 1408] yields 1.9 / 45.3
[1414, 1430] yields 0.3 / 54.8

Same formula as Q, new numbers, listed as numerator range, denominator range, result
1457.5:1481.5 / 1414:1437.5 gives 1.01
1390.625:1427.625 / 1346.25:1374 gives 0.88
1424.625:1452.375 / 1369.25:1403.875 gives 0.82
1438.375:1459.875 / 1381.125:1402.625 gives 0.70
